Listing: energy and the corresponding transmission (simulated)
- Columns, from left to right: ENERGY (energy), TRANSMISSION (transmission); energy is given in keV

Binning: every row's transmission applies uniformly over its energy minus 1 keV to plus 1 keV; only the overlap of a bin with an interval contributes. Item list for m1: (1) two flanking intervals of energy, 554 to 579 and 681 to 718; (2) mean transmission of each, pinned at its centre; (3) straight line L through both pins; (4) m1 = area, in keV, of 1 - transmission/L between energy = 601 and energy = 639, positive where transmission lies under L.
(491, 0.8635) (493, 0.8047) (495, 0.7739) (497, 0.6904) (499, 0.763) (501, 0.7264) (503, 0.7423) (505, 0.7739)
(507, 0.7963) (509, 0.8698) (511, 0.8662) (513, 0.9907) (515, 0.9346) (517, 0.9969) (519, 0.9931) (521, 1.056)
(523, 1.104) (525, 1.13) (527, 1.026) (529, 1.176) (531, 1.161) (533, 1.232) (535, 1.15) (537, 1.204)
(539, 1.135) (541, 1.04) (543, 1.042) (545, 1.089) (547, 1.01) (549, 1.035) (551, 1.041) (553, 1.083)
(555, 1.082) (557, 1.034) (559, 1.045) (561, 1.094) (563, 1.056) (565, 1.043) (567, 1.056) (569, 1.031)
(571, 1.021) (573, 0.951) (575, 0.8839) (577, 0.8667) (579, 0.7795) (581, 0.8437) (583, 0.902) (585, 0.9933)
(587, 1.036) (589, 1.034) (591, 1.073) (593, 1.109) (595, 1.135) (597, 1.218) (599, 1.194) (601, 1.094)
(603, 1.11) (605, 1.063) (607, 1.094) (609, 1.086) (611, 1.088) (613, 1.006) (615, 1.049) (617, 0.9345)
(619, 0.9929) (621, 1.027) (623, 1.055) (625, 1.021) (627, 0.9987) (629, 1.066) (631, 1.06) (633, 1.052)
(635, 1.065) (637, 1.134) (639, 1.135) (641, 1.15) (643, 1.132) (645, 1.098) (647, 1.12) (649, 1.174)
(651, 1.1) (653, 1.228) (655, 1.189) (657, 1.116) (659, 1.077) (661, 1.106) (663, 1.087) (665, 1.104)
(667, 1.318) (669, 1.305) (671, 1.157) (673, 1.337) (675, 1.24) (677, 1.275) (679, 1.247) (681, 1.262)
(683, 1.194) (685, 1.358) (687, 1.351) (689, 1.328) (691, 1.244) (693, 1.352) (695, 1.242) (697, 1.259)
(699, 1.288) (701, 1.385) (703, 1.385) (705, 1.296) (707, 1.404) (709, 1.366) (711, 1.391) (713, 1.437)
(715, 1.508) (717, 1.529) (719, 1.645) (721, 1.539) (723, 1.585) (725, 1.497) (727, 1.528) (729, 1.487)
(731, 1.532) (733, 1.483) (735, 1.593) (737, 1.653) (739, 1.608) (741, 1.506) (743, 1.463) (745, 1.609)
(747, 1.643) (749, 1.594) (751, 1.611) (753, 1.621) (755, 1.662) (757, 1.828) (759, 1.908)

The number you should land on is 2.95 keV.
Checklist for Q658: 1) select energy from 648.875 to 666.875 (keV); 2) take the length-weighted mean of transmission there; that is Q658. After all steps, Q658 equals 1.14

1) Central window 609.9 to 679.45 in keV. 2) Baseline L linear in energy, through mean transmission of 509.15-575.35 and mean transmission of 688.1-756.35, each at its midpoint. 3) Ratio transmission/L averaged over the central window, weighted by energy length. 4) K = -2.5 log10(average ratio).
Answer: 0.16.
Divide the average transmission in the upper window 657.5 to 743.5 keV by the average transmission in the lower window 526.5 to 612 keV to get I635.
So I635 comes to 1.3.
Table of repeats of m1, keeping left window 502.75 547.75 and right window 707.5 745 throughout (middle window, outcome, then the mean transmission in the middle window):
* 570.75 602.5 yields 4.6 keV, 1.01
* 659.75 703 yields 4.6 keV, 1.26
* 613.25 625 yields 2.3 keV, 1.01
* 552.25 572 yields 1.1 keV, 1.05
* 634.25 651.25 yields 2.5 keV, 1.12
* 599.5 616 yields 2.0 keV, 1.08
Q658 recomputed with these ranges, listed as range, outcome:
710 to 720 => 1.5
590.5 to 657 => 1.09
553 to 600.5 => 1.02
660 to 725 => 1.33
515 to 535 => 1.09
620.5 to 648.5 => 1.08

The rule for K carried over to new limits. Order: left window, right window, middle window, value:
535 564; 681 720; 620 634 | 0.18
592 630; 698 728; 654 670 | 0.09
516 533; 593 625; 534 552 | 0.00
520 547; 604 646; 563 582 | 0.15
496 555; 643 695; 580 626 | 0.06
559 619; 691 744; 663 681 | 0.06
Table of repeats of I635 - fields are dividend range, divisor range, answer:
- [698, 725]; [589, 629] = 1.35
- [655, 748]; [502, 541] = 1.35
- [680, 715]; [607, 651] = 1.24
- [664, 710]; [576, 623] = 1.25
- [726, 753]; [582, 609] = 1.45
